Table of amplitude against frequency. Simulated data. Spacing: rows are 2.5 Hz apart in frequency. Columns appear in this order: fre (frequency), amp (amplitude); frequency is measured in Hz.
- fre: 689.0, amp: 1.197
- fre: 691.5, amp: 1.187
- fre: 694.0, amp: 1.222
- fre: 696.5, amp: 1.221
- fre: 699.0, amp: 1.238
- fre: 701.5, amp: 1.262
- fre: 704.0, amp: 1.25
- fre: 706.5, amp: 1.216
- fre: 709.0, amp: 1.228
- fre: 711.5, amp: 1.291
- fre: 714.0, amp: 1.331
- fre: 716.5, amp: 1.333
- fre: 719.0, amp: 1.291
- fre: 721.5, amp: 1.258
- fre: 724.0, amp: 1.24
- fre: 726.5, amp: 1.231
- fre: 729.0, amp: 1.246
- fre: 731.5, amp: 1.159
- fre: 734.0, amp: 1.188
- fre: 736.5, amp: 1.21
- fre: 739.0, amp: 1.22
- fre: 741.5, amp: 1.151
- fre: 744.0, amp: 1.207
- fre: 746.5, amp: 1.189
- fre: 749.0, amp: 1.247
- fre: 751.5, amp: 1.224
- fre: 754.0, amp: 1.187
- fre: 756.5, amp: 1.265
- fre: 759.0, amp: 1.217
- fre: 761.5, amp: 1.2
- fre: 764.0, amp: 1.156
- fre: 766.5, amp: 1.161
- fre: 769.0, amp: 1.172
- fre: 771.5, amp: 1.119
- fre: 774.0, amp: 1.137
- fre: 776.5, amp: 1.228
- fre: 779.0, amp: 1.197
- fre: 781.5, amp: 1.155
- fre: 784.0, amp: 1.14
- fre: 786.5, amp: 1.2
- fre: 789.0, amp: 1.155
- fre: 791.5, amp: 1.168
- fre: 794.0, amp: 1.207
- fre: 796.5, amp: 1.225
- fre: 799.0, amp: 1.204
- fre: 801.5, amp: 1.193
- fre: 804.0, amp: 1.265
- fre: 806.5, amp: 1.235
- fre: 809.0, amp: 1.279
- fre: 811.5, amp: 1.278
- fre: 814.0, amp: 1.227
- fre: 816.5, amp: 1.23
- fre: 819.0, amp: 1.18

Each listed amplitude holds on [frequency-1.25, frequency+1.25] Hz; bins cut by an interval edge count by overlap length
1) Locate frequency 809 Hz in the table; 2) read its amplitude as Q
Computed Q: 1.279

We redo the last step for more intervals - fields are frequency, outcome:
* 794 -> 1.207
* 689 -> 1.197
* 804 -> 1.265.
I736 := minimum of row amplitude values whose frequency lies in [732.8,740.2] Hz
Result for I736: 1.188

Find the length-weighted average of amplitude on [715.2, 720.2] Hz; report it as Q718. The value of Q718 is 1.31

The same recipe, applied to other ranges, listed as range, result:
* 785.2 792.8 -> 1.17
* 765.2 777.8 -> 1.16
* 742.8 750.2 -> 1.21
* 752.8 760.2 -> 1.22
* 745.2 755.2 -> 1.21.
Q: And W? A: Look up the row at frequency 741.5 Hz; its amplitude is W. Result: 1.151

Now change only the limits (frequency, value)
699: 1.238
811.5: 1.278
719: 1.291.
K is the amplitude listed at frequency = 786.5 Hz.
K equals 1.2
